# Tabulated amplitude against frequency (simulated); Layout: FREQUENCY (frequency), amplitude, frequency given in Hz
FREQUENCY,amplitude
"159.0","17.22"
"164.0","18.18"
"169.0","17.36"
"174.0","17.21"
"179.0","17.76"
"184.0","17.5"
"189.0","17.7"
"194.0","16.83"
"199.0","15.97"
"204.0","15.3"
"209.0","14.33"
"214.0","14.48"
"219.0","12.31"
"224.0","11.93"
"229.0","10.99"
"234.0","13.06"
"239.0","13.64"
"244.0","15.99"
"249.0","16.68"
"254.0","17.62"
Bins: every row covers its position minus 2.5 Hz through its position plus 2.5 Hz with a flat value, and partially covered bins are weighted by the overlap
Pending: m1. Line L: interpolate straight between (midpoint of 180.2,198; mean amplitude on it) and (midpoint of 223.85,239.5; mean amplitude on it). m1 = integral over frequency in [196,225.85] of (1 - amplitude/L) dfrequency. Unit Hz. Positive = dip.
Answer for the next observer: 1.2 Hz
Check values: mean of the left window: 17.3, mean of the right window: 12.3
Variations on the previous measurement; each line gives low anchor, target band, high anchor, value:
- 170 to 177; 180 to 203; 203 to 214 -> -1.4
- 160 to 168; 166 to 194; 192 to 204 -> -0.7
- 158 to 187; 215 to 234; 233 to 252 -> 4.3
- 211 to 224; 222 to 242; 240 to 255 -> 3.0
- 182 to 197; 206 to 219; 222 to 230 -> -0.4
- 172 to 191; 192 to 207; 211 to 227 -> -0.6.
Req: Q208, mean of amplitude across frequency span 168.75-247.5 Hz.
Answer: 15.1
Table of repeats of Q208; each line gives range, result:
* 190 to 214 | 15.6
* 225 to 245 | 13.1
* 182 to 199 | 17.1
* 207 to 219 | 14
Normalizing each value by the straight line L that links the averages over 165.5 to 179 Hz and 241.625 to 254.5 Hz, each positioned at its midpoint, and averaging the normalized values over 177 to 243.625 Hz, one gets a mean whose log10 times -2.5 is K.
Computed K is 0.16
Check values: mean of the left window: 17.4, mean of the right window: 16.6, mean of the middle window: 14.8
